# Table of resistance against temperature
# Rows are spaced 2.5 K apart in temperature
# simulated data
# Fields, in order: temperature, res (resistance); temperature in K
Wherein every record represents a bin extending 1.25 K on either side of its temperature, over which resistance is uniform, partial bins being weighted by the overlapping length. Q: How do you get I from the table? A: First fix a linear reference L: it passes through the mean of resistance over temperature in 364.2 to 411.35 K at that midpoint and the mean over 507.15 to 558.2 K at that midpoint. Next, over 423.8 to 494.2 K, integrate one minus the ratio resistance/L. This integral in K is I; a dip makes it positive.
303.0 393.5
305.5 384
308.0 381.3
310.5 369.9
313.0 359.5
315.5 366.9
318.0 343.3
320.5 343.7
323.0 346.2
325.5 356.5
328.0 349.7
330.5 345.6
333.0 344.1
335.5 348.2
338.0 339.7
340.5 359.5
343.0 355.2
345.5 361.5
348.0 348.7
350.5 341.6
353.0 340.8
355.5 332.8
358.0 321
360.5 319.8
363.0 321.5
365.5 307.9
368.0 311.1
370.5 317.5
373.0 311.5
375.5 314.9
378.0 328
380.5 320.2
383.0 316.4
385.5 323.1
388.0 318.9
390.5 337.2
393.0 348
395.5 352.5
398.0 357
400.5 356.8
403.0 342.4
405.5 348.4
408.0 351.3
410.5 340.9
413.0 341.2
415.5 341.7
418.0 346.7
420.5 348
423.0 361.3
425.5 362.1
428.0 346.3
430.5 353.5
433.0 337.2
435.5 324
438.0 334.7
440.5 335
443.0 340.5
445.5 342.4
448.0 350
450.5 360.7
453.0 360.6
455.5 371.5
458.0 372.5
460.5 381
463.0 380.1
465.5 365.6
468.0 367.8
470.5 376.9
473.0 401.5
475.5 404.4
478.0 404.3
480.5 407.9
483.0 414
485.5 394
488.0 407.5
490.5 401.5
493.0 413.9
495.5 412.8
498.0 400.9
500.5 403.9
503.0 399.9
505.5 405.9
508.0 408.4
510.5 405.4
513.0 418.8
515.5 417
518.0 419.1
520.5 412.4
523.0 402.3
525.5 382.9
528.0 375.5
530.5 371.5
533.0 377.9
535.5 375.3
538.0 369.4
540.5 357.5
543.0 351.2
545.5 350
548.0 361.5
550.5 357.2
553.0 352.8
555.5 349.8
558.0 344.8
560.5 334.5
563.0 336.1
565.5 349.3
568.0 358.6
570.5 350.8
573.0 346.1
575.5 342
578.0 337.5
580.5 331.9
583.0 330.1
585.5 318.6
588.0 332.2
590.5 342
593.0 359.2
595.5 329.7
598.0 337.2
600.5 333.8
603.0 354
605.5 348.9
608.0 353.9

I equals -3.2 K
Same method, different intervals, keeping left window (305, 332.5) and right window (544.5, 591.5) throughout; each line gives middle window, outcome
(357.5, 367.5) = 1.1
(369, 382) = 1.3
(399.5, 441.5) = 0.8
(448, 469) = -1.1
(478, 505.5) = -4.6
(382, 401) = 0.8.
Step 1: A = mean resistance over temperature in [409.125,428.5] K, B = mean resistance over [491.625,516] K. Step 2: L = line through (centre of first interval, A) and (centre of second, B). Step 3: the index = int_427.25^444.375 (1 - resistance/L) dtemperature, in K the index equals 1.0 K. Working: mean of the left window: 349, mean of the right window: 408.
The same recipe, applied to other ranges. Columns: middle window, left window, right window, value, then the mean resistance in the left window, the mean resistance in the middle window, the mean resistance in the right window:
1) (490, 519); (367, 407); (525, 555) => -4.2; 332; 409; 364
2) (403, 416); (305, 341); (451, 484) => 1.0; 355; 345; 384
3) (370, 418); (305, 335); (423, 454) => 2.0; 357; 336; 346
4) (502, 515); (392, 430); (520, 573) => -1.8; 350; 408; 362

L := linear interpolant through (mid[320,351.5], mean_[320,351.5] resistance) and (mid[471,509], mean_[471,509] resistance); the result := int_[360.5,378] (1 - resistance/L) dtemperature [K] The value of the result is 2.2 K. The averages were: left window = 349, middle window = 315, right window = 405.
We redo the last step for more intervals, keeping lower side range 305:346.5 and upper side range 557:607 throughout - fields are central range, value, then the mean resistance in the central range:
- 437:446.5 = 0.3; 338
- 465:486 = -2.8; 394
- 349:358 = 0.5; 336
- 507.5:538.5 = -4.6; 395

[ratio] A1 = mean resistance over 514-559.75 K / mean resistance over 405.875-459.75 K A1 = 1.1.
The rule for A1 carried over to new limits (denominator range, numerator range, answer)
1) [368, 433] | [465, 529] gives 1.18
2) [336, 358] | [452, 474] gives 1.08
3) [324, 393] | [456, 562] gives 1.16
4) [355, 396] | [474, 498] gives 1.26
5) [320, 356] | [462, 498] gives 1.14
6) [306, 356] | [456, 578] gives 1.08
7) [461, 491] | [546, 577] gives 0.89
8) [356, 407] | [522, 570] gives 1.10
